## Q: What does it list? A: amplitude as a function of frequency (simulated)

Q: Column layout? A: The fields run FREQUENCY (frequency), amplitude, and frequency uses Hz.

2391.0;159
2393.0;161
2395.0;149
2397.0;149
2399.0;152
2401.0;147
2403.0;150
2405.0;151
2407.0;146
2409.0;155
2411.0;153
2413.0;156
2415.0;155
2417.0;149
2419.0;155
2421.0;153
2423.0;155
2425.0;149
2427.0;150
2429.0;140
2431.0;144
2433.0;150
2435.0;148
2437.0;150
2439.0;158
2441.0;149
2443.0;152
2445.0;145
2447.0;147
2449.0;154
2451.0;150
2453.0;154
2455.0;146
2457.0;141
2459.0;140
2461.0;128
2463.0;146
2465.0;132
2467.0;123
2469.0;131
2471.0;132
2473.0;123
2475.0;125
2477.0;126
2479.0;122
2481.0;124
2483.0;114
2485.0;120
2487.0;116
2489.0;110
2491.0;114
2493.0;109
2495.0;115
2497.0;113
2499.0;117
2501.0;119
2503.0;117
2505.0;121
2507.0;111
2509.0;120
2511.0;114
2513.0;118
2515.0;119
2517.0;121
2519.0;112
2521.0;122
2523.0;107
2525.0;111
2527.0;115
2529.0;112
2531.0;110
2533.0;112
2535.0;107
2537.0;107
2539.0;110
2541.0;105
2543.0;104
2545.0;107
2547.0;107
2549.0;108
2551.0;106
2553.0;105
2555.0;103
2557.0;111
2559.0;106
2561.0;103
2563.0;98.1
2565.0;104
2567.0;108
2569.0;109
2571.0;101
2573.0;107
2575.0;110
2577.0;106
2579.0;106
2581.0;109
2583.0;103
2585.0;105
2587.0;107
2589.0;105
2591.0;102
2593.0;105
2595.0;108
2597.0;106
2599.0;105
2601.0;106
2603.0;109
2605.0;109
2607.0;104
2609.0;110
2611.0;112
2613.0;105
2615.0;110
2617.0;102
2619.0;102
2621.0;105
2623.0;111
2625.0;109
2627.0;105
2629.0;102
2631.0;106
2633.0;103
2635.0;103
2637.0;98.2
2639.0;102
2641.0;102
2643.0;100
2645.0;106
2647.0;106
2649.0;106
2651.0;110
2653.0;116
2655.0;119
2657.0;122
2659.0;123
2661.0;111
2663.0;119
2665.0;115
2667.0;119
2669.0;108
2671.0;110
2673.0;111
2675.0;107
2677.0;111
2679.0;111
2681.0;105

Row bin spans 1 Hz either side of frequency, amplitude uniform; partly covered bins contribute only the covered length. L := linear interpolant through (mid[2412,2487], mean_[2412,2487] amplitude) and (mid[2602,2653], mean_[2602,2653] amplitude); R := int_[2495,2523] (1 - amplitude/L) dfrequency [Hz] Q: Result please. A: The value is 2.7 Hz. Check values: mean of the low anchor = 141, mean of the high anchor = 106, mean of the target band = 117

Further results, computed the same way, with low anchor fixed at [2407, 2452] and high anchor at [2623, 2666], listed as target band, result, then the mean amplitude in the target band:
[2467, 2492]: 3.46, 121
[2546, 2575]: 4.53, 106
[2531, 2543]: 2.01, 108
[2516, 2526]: 1.37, 115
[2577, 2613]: 3.62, 106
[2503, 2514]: 1.50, 117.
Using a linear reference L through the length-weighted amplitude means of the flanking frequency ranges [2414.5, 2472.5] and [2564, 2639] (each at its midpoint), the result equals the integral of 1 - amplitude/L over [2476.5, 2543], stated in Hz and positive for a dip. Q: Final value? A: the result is 7.3 Hz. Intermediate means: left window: 145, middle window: 115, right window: 106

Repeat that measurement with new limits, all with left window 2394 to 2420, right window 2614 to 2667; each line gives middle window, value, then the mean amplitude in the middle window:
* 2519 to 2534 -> 1.9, 113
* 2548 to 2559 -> 1.6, 107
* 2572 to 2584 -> 1.3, 107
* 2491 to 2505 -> 2.0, 115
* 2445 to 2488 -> 2.2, 133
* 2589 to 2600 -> 1.1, 105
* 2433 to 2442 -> -0.3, 151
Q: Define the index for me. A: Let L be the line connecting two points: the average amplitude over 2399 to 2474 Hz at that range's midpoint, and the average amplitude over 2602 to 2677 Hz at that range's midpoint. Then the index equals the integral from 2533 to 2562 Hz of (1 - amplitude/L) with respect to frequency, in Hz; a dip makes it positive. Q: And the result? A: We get 4.4 Hz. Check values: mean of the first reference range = 146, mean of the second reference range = 109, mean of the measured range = 107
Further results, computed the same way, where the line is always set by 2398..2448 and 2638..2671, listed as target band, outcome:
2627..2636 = 0.9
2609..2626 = 1.5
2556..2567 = 1.9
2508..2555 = 7.5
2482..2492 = 1.8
